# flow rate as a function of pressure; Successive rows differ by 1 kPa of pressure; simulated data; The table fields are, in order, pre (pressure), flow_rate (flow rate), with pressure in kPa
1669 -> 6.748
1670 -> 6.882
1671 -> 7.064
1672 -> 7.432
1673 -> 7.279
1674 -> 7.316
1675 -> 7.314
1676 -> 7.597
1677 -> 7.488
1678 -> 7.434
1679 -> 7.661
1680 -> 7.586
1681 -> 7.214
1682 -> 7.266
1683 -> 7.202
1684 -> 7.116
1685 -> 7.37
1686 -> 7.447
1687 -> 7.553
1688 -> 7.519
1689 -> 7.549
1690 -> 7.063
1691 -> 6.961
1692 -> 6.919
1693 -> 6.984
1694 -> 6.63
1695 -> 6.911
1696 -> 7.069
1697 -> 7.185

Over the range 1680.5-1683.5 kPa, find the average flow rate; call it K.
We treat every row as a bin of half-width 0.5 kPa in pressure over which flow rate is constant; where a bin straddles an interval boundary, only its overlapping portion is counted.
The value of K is 7.23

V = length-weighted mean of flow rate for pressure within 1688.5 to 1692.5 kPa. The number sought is 7.12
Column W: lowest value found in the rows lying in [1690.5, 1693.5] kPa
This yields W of 6.919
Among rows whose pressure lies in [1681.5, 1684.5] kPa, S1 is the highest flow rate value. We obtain 7.266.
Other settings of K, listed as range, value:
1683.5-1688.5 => 7.4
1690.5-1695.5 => 6.88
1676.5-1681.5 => 7.48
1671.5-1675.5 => 7.34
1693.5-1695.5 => 6.77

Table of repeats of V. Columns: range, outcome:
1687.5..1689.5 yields 7.53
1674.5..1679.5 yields 7.5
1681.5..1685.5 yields 7.24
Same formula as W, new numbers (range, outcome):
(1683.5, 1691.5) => 6.961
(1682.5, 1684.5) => 7.116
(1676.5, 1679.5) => 7.434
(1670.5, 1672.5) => 7.064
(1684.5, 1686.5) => 7.37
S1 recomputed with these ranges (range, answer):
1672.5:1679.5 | 7.661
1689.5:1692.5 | 7.063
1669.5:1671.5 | 7.064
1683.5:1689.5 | 7.553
